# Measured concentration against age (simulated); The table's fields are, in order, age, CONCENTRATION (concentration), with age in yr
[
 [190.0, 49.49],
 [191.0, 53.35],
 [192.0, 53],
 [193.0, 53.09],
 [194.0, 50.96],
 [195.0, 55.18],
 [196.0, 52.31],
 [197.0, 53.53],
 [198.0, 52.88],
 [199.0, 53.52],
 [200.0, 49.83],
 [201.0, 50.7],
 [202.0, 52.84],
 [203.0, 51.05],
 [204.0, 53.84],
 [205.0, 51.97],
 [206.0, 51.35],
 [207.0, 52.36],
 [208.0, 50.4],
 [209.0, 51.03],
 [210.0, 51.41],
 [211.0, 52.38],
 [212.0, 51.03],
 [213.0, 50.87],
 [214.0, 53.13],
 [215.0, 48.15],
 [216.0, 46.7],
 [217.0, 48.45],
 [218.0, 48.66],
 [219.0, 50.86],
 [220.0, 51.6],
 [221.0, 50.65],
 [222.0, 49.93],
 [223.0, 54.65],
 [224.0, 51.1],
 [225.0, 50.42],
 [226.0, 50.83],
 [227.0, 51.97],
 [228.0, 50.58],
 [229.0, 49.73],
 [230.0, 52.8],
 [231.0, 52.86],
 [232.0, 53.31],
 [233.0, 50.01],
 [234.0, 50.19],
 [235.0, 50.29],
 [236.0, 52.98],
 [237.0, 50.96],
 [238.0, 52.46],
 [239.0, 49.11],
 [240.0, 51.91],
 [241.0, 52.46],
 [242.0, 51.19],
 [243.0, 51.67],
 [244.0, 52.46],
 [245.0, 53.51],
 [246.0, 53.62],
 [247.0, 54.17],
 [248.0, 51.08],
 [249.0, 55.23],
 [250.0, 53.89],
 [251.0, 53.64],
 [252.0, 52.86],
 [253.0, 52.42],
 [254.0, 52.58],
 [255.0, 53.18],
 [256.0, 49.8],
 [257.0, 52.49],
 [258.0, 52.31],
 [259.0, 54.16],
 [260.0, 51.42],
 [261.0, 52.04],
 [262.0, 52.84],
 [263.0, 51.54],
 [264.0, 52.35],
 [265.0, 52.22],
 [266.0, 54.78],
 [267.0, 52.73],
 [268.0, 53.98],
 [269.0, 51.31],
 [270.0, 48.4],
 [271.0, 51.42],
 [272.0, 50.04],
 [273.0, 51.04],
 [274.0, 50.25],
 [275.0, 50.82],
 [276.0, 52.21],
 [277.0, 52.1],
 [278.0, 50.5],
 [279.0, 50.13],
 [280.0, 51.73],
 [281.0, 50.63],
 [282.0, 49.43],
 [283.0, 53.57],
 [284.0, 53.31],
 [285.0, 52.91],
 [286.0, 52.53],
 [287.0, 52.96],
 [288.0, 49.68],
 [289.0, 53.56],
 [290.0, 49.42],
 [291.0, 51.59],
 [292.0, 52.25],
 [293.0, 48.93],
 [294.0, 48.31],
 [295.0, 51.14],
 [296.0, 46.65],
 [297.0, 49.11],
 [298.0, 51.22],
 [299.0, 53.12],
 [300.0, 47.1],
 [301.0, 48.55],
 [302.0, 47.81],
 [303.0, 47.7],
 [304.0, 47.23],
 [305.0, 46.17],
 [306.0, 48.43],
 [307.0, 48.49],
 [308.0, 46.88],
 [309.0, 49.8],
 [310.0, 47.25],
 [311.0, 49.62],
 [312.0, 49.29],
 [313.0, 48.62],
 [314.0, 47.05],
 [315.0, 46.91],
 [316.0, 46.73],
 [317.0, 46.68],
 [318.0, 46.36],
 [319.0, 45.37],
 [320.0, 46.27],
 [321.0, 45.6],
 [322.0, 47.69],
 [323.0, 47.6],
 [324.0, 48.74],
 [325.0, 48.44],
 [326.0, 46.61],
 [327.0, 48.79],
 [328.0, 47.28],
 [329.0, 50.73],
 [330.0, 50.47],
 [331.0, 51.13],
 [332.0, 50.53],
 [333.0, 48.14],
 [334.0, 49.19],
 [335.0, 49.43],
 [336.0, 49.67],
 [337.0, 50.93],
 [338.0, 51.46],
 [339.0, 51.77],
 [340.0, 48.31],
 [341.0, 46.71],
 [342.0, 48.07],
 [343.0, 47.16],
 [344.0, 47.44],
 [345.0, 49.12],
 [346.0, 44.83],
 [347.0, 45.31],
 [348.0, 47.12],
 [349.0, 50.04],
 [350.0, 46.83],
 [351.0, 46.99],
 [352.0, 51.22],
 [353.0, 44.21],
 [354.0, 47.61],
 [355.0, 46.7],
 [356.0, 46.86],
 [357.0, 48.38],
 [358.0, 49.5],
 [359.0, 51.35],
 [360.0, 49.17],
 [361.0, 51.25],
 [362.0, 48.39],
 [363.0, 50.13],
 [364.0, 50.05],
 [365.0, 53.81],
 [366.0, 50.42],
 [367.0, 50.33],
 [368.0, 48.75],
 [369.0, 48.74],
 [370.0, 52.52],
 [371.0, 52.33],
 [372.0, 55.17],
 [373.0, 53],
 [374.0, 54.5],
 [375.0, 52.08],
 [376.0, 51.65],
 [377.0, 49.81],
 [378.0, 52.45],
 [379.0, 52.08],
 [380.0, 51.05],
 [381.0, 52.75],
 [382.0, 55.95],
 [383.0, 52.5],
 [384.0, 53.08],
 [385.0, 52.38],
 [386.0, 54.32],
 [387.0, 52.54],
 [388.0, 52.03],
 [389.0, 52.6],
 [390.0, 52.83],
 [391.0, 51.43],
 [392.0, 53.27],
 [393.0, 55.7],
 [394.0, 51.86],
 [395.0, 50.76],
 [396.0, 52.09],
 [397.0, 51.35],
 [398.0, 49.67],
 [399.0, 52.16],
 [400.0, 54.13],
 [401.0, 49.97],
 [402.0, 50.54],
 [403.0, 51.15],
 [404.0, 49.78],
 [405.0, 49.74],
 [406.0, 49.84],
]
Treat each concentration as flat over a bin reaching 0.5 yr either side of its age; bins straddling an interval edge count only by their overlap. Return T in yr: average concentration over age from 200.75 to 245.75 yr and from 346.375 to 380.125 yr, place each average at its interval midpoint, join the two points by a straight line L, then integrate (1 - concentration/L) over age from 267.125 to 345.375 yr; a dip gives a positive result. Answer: 1.7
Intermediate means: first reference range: 51.3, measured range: 49.4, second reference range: 50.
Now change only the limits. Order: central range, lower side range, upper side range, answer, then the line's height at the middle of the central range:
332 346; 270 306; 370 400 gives 0.7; 51.5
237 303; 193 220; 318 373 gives -1.7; 50.3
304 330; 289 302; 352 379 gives 1.2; 50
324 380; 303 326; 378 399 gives 0.5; 50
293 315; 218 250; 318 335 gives 0.3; 49.1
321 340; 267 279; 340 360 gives -0.3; 48.6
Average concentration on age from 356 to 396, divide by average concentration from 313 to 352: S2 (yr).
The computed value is 1.1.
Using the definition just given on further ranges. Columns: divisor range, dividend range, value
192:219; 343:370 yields 0.95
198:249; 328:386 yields 0.97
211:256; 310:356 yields 0.93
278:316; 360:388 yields 1.04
